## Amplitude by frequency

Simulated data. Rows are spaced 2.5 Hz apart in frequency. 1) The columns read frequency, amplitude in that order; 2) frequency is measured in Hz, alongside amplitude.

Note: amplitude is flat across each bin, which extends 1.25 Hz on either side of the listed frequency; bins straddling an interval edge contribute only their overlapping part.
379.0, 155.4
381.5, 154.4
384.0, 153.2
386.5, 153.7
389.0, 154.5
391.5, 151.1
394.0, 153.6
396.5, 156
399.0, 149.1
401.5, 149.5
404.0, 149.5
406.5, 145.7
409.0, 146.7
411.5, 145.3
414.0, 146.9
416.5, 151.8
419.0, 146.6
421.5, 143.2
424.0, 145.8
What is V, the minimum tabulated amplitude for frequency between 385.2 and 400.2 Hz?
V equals 149.1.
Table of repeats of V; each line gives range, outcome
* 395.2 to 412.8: 145.3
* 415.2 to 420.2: 146.6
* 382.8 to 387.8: 153.2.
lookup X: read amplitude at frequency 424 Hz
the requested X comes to 145.8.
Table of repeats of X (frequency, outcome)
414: 146.9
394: 153.6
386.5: 153.7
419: 146.6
